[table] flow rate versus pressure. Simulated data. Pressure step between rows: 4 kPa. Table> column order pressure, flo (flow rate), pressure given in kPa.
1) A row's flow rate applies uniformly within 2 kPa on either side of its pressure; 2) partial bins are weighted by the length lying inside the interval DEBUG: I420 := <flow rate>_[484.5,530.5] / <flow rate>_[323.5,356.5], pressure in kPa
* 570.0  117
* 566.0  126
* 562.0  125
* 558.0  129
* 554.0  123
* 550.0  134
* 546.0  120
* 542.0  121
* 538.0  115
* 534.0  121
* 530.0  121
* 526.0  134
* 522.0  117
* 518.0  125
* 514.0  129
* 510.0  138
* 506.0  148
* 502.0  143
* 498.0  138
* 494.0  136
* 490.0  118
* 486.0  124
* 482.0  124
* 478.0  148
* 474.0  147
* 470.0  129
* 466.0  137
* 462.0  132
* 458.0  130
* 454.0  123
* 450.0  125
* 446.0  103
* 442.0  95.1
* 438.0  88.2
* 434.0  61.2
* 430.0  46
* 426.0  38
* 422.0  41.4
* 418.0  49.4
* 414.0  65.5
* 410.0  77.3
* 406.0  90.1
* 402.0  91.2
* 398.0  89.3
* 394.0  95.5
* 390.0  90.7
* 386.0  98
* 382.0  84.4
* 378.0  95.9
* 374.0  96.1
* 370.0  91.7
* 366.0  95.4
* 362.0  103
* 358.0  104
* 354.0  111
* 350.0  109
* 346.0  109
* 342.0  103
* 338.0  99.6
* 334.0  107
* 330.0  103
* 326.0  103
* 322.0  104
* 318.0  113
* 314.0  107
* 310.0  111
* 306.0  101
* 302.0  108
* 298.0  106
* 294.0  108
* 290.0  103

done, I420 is 1.24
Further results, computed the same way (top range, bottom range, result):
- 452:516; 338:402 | 1.36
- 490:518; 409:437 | 2.50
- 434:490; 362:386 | 1.29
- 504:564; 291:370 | 1.20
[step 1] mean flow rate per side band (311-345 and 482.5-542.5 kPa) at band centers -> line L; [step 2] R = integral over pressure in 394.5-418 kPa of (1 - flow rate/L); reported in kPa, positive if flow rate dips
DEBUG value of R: 7.0 kPa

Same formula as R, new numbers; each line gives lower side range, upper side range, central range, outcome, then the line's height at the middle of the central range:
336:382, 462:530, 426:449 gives 8.2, 119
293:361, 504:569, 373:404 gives 5.4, 112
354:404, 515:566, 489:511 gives -3.9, 117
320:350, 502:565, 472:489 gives -1.9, 121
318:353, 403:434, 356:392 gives -5.0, 84.1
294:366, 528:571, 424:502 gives 2.1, 116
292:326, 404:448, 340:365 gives -3.6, 92.7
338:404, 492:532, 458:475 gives -1.8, 122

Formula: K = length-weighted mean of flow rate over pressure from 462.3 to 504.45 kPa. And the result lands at 134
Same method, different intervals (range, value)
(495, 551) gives 129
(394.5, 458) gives 80.9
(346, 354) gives 110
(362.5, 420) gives 86.9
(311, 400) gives 101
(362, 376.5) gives 95.6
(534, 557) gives 123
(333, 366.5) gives 105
